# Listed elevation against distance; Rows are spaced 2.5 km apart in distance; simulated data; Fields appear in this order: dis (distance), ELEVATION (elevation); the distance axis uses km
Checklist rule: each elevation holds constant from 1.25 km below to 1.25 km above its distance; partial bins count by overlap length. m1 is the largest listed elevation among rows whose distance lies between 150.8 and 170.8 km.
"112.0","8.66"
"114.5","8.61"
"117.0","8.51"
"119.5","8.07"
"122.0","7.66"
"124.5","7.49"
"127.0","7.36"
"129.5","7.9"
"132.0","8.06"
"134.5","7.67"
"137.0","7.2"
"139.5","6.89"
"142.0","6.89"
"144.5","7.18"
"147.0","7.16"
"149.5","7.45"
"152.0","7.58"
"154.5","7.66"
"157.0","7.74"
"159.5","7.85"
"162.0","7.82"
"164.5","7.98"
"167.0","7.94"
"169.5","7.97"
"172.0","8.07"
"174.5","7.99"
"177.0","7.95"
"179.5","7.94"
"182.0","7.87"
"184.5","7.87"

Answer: 7.98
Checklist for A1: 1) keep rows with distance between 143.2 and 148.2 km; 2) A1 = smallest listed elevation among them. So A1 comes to 7.16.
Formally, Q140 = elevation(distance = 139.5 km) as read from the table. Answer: 6.89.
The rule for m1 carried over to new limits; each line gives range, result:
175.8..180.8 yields 7.95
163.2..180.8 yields 8.07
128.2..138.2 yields 8.06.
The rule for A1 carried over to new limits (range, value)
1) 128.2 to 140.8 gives 6.89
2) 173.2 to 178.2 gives 7.95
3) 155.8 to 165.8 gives 7.74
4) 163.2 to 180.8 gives 7.94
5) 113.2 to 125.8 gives 7.49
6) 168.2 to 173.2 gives 7.97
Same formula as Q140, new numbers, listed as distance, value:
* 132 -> 8.06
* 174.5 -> 7.99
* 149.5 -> 7.45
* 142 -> 6.89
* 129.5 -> 7.9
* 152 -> 7.58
